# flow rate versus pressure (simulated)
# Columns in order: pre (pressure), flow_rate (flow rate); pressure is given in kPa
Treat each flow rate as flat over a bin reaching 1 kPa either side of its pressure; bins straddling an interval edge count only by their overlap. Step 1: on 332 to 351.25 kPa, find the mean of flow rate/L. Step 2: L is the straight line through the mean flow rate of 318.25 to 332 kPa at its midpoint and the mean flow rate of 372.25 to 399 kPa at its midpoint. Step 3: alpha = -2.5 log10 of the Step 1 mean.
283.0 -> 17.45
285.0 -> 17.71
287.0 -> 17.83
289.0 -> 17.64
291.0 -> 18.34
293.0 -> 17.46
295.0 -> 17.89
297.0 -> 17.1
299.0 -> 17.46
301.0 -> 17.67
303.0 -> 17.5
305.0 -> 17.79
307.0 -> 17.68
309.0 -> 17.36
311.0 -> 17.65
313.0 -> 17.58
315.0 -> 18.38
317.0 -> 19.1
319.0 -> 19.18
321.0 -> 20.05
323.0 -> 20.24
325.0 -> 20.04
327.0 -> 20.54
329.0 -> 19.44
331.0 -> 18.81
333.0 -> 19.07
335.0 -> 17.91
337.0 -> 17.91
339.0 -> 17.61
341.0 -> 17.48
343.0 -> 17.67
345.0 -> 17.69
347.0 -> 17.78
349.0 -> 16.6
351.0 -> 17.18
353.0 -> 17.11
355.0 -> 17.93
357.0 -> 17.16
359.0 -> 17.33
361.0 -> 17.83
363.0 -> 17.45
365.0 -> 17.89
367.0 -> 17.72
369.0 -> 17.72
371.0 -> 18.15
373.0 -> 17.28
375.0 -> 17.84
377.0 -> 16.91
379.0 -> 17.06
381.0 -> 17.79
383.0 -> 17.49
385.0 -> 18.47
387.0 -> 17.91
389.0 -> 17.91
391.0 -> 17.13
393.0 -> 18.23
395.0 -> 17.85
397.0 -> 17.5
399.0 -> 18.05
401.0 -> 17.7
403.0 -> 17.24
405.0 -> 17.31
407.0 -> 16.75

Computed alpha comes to 0.09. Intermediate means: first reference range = 19.8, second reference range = 17.7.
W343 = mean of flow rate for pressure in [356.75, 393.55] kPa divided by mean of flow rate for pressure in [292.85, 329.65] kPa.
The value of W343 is 0.96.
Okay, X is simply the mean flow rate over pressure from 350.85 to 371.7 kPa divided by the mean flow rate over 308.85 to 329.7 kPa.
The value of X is 0.92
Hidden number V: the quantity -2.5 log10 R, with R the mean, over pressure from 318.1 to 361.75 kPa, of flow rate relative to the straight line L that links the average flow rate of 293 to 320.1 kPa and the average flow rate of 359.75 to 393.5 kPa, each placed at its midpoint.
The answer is -0.03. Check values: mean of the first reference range 17.9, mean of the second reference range 17.7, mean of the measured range 18.3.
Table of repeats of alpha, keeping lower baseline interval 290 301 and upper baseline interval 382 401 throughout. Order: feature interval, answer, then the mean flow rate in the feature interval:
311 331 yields -0.09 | 19.3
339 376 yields 0.01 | 17.5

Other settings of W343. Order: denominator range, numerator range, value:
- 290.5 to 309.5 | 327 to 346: 1.04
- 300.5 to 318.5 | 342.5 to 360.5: 0.97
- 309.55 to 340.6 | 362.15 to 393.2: 0.94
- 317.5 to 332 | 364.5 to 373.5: 0.90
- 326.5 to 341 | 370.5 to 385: 0.94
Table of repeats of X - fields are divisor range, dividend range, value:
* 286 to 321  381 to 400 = 1.00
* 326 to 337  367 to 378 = 0.92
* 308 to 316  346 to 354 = 0.97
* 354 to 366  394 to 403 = 1.01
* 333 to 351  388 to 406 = 1.00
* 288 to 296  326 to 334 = 1.09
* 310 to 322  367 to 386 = 0.95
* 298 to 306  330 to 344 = 1.03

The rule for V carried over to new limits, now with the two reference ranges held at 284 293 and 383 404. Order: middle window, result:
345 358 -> 0.030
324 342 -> -0.056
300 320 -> -0.010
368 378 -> 0.013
